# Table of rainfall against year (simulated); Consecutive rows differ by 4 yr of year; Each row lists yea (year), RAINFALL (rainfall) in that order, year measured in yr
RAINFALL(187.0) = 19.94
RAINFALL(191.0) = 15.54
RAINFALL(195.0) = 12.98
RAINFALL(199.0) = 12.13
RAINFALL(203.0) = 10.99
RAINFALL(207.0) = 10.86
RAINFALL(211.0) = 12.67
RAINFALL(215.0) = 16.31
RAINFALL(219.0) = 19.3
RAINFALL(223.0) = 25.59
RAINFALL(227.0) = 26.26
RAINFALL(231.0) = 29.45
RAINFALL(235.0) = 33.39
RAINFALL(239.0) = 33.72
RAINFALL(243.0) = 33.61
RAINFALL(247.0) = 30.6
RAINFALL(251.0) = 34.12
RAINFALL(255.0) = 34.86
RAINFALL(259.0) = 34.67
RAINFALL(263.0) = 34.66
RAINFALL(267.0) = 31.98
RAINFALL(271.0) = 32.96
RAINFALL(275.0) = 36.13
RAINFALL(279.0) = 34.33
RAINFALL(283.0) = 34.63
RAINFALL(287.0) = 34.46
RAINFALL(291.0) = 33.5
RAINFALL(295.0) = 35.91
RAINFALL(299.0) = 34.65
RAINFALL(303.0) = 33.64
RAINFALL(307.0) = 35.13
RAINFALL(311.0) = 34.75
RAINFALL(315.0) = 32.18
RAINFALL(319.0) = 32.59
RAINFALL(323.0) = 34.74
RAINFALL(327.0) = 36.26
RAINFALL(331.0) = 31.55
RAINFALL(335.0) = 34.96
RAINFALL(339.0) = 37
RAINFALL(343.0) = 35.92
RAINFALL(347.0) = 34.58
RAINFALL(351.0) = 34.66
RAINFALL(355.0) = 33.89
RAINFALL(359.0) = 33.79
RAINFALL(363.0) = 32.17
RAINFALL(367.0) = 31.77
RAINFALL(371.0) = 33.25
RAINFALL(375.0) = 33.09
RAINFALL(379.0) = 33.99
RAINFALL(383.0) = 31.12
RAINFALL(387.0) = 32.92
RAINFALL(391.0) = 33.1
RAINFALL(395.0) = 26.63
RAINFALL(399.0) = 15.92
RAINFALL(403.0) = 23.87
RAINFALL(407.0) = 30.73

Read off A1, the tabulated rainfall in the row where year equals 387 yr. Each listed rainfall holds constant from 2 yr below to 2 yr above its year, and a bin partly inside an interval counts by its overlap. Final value 32.92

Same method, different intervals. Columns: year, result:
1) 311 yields 34.75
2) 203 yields 10.99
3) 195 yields 12.98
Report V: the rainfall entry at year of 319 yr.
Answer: 32.59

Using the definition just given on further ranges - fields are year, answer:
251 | 34.12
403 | 23.87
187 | 19.94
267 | 31.98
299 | 34.65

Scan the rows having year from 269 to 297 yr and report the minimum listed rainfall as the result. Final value 32.96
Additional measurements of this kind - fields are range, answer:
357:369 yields 31.77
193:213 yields 10.86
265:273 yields 31.98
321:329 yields 34.74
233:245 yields 33.39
